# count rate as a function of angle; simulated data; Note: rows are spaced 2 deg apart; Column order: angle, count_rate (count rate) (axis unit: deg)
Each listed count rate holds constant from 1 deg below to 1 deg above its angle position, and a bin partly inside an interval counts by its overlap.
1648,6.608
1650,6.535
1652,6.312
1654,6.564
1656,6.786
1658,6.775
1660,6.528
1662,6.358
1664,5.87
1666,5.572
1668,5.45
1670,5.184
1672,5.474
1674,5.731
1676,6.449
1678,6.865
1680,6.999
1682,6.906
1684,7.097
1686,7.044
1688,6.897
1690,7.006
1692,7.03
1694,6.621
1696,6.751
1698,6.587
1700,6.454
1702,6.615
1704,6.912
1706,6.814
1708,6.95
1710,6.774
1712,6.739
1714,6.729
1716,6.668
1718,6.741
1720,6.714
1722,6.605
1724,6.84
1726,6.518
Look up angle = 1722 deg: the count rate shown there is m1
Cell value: 6.605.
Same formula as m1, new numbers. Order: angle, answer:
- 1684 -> 7.097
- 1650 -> 6.535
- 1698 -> 6.587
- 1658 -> 6.775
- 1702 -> 6.615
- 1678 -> 6.865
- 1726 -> 6.518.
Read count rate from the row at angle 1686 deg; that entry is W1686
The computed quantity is 7.044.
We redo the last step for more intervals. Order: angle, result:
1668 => 5.45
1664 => 5.87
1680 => 6.999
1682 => 6.906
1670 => 5.184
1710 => 6.774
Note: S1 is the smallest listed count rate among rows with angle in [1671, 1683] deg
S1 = 5.474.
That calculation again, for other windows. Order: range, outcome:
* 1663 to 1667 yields 5.572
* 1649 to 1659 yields 6.312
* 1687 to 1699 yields 6.587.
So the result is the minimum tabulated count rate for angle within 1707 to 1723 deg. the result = 6.605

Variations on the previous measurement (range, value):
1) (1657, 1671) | 5.184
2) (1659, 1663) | 6.358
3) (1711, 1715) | 6.729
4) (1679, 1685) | 6.906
